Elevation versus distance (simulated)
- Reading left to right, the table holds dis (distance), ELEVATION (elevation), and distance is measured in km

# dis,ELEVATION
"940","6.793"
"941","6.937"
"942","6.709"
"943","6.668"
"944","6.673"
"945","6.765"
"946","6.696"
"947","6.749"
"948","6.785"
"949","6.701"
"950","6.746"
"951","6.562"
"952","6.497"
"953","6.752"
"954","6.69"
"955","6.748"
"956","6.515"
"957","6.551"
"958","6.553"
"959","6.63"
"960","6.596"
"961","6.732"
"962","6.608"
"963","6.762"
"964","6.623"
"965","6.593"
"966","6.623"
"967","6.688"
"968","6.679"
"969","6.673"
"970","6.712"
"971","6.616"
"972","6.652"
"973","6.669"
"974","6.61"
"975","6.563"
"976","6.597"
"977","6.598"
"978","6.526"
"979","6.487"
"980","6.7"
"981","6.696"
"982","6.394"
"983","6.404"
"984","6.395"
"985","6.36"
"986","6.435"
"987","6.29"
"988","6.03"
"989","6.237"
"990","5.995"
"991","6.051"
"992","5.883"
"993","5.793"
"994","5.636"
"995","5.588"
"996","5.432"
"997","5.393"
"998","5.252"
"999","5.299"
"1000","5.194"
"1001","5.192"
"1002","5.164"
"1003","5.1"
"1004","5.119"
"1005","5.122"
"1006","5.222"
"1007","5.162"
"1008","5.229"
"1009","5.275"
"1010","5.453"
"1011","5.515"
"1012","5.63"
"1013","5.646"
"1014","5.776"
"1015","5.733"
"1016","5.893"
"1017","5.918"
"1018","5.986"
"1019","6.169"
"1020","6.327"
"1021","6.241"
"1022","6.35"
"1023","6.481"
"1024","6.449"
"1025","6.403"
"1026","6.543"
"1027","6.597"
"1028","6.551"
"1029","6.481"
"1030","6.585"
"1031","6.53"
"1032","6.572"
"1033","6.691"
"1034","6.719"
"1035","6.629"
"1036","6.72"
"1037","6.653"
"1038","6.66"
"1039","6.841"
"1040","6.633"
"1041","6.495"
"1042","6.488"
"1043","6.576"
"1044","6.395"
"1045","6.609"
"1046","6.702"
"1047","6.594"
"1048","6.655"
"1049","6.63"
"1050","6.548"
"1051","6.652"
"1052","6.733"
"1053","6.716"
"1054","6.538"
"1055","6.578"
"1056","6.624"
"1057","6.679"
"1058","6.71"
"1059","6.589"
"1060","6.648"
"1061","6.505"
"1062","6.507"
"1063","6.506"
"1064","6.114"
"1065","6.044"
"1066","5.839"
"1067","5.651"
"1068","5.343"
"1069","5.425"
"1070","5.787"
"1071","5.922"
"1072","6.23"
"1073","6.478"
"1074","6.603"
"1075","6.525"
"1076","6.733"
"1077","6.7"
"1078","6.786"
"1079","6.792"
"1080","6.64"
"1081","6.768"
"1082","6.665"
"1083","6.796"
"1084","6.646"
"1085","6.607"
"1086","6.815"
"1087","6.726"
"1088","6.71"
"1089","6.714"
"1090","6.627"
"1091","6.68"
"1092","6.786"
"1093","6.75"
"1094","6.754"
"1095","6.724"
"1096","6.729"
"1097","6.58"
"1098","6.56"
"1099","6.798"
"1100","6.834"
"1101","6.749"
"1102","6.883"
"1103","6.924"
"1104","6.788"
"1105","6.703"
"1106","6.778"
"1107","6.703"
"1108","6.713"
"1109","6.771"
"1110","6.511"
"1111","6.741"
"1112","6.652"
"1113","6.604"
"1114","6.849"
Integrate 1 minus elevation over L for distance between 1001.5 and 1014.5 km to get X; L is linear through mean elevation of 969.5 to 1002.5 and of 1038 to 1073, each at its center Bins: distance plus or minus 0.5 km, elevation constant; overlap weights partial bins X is 1.8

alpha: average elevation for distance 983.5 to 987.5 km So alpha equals 6.37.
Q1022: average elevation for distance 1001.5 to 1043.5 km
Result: 6.1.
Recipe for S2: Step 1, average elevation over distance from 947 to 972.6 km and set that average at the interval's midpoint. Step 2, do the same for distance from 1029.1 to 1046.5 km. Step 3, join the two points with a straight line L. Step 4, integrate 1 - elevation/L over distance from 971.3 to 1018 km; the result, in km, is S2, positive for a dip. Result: 5.3 km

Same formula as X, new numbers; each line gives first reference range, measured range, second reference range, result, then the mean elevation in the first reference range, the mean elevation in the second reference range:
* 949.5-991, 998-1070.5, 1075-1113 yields 5.2 km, 6.55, 6.72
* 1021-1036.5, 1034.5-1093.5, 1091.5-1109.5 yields 1.1 km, 6.54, 6.75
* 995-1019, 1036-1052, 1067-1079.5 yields -2.0 km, 5.44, 6.25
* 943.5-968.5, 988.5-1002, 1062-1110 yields 2.1 km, 6.66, 6.54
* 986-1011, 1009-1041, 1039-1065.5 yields -1.3 km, 5.52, 6.56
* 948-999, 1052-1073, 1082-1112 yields 1.2 km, 6.4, 6.73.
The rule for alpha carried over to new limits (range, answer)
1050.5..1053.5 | 6.7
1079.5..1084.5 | 6.7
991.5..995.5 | 5.72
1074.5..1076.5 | 6.63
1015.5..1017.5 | 5.91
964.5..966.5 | 6.61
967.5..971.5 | 6.67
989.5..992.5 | 5.98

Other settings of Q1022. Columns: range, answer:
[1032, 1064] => 6.61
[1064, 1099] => 6.47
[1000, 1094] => 6.3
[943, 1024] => 6.18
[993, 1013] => 5.33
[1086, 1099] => 6.7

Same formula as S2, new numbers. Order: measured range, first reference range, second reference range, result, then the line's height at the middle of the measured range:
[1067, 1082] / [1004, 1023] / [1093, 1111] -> 0.22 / 6.42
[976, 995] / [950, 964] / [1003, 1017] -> -0.83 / 6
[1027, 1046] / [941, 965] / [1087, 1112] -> 0.28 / 6.7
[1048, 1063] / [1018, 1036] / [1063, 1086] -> -0.52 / 6.39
